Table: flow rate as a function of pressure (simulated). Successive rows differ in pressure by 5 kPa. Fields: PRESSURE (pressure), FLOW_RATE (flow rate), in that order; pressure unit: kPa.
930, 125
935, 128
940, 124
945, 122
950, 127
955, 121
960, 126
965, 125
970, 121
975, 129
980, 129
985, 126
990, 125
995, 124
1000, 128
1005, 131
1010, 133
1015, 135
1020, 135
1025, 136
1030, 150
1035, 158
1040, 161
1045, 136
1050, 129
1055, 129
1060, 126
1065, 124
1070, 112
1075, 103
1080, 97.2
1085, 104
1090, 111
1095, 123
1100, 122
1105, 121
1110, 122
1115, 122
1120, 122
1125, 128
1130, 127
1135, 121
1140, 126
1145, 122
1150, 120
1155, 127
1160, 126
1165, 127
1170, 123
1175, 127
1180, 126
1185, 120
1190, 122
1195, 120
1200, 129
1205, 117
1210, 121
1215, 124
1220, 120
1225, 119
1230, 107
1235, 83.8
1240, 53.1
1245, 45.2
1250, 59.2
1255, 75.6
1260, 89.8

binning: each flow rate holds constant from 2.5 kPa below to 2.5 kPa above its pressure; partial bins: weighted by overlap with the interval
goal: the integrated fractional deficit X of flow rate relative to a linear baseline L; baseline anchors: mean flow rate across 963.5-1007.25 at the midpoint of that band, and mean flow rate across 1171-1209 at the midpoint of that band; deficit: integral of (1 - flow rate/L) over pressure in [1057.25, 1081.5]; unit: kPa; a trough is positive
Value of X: 2.28 kPa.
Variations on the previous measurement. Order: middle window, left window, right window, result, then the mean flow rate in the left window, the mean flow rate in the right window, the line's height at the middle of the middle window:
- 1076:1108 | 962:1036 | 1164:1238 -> 3.3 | 132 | 118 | 126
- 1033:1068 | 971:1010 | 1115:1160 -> -3.0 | 128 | 124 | 126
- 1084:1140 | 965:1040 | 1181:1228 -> 2.6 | 134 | 121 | 127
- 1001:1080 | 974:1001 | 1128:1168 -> -3.8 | 127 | 124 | 126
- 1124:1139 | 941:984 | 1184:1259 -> -2.2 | 125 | 100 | 109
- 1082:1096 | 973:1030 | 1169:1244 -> 1.4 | 131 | 113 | 123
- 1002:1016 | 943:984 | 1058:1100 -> -1.4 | 125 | 113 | 120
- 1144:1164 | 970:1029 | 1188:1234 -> -0.4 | 130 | 119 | 122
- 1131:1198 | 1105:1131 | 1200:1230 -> -1.0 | 124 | 120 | 122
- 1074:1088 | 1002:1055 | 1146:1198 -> 3.4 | 140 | 124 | 134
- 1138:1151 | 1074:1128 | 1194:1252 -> -1.5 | 116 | 99.7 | 110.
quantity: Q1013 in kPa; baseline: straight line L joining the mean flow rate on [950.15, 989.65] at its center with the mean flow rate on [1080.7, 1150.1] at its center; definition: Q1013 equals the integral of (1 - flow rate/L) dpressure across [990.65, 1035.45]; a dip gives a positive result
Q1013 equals -4.1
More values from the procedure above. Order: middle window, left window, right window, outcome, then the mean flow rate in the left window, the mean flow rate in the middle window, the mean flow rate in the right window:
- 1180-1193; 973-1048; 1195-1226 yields 0.2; 136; 122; 122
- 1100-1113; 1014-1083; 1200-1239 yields 0.3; 131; 122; 112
